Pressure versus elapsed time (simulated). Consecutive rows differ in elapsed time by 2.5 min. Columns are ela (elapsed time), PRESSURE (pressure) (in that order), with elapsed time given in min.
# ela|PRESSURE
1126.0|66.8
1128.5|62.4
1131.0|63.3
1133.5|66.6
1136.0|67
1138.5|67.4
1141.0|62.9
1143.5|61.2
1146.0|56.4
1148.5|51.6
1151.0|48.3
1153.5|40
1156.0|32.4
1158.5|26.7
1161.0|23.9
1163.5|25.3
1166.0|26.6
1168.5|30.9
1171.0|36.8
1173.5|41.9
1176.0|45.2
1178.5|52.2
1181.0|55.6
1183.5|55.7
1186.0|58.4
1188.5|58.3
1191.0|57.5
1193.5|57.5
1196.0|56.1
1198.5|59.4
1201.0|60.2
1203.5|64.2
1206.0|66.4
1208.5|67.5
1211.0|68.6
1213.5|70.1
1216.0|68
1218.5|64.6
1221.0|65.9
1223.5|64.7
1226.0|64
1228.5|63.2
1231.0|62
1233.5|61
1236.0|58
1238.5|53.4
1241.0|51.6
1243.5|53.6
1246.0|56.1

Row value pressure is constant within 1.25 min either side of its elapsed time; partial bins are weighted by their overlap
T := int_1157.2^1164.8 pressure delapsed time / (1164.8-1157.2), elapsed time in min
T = 25.4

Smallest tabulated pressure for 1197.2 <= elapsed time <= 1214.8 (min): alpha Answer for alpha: 59.4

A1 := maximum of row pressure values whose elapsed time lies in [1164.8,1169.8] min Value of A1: 30.9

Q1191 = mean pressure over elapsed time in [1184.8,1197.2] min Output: 57.6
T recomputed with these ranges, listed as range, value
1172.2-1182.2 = 48.6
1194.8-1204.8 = 60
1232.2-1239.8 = 57.5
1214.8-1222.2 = 66.2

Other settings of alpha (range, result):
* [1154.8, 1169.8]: 23.9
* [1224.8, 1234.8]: 61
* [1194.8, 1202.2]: 56.1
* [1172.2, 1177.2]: 41.9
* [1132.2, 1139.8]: 66.6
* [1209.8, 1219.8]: 64.6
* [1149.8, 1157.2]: 32.4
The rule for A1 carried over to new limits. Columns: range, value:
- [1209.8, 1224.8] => 70.1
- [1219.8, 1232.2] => 65.9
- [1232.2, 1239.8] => 61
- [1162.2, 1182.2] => 55.6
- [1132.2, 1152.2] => 67.4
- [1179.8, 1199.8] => 59.4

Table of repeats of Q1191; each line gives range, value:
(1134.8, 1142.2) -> 65.8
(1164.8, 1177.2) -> 36.3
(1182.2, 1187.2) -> 57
